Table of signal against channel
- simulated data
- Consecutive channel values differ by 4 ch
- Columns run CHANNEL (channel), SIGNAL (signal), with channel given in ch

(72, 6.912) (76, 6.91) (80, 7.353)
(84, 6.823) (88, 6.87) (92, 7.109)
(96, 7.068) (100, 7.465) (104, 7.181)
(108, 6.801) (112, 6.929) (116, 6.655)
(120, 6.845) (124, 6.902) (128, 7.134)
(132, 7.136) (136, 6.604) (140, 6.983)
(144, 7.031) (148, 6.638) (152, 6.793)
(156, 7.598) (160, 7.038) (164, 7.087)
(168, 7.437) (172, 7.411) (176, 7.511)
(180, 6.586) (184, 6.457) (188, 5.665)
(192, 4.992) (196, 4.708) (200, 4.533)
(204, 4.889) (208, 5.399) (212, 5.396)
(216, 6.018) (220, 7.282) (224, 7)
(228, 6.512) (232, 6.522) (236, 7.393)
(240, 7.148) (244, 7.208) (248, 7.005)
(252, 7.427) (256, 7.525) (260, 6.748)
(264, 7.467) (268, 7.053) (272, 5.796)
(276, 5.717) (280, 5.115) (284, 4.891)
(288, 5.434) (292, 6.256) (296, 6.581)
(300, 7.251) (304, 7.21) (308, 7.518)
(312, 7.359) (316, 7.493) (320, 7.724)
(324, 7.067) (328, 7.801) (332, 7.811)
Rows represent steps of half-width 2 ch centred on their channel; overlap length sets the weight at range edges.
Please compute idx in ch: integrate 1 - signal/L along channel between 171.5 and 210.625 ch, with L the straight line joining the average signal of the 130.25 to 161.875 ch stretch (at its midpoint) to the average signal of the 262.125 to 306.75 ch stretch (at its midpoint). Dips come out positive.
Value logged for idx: 5.84 ch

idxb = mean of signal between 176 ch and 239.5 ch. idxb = 6.03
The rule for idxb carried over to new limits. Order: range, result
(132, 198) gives 6.67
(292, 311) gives 7.06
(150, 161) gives 7.15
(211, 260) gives 6.89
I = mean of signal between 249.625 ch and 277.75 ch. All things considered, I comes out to 6.83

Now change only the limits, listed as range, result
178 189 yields 6.29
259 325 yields 6.62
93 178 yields 7.06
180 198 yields 5.58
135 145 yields 6.88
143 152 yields 6.8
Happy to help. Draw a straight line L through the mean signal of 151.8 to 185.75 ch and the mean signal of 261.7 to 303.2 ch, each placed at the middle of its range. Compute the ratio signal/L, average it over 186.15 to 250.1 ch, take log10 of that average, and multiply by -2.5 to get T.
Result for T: 0.10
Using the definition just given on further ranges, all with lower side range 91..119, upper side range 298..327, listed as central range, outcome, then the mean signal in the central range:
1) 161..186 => 0.01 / 7.08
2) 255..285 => 0.16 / 6.29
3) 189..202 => 0.43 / 4.82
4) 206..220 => 0.23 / 5.84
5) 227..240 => 0.06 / 6.88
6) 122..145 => 0.02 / 6.96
